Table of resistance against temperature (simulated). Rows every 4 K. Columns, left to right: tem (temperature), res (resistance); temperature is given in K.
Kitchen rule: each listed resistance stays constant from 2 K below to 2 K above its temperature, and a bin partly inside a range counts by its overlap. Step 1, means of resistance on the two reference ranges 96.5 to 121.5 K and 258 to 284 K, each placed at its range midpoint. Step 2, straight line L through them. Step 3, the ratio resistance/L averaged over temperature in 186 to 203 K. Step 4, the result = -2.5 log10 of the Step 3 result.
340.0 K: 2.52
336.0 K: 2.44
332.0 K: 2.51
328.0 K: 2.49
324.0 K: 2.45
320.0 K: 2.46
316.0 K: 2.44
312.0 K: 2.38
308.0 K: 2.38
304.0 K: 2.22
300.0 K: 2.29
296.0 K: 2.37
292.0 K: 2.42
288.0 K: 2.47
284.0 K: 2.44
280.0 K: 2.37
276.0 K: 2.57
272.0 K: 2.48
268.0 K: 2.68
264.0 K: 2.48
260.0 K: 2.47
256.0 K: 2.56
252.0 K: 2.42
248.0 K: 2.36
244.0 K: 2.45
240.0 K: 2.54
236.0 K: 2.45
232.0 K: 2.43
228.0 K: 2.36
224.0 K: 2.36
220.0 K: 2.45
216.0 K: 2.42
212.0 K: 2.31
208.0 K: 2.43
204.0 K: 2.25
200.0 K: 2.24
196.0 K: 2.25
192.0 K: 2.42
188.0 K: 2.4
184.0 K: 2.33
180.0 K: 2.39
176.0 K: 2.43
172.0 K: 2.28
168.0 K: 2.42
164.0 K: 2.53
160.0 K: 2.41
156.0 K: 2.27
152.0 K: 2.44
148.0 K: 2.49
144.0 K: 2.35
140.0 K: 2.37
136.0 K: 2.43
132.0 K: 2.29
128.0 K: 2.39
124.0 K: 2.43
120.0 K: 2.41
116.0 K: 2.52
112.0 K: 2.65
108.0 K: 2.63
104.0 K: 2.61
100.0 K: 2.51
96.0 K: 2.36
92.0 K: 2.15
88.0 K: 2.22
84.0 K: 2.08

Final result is 0.09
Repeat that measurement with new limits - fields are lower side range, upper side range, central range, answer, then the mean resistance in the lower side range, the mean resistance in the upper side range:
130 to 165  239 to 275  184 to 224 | 0.04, 2.39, 2.49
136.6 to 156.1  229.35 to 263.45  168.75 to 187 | 0.02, 2.4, 2.46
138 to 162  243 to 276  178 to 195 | 0.02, 2.39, 2.49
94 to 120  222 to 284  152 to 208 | 0.06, 2.54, 2.46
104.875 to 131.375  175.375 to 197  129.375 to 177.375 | 0.02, 2.5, 2.37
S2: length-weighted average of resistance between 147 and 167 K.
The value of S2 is 2.42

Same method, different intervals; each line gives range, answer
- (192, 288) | 2.43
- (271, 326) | 2.41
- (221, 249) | 2.42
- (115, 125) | 2.45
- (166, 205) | 2.34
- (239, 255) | 2.44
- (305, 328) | 2.42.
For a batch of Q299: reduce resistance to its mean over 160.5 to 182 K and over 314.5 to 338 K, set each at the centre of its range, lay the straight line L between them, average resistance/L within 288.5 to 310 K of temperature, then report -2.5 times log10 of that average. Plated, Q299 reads 0.05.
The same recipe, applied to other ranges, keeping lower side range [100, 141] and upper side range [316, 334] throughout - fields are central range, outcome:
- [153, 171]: 0.03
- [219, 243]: 0.02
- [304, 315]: 0.05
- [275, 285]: 0.01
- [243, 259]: 0.01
